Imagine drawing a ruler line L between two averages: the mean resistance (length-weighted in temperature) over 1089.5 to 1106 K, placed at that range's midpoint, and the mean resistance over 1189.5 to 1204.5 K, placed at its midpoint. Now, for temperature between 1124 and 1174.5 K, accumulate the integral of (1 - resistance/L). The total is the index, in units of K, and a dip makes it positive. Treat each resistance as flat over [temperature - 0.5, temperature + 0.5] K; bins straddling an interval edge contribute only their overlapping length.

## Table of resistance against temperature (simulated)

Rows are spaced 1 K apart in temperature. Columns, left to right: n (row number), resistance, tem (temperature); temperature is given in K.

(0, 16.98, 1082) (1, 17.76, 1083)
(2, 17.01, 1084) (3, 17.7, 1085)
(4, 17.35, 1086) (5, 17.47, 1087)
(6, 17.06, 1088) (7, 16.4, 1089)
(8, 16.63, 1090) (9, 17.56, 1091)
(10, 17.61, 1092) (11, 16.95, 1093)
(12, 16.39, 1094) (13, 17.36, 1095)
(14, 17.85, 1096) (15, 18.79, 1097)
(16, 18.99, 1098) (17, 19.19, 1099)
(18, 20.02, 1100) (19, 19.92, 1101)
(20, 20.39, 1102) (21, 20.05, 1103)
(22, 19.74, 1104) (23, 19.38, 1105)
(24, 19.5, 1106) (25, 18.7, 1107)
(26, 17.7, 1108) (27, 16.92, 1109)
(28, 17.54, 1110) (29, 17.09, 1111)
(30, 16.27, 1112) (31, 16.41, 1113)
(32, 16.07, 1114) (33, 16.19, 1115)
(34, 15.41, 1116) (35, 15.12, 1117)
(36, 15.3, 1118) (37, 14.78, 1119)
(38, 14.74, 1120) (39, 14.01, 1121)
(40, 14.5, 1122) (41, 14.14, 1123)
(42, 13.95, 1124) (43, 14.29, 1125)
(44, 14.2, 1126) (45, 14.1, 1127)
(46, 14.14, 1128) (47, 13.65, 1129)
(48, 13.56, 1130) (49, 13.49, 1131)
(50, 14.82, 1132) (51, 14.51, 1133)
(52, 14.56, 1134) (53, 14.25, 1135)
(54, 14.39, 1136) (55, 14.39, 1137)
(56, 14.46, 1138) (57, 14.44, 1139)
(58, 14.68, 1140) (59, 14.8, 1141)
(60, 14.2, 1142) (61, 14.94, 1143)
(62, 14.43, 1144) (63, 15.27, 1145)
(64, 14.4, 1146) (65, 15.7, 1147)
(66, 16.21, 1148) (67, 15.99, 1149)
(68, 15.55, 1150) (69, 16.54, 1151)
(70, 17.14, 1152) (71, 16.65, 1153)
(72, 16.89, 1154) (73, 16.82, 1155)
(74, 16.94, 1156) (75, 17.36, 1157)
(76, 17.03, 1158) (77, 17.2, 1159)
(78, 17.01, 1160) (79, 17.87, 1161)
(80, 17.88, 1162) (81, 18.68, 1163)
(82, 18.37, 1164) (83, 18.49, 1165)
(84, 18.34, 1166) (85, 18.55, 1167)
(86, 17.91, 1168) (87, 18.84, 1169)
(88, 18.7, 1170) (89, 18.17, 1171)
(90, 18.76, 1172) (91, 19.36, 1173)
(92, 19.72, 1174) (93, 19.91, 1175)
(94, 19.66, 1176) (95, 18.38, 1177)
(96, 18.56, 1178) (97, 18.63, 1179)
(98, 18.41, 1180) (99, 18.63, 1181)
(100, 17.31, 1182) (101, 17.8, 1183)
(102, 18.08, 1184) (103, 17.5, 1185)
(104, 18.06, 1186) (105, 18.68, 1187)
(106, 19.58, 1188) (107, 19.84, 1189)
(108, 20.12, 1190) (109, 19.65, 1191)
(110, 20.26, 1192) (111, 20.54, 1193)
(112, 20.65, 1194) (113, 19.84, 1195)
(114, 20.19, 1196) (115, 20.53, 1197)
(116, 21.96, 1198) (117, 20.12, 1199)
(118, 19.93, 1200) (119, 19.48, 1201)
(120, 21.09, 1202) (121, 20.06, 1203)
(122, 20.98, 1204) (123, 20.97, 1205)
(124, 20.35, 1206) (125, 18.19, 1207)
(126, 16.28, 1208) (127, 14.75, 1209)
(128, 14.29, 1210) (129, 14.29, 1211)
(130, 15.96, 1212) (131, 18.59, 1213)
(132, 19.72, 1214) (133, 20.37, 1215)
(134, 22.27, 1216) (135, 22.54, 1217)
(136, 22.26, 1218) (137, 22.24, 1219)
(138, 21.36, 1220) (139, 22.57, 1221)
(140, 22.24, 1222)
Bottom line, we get 8.7 K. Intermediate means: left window 18.6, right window 20.4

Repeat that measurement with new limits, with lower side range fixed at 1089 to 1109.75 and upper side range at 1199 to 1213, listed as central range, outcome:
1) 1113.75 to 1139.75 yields 5.5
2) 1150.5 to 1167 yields 0.8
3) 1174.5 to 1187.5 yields -0.1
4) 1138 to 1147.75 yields 1.9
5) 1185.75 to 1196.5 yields -0.9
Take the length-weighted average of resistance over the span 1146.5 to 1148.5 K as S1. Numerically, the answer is 16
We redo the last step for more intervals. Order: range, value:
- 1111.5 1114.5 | 16.2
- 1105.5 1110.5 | 18.1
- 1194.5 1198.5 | 20.6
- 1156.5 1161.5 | 17.3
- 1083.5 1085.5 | 17.4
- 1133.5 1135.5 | 14.4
